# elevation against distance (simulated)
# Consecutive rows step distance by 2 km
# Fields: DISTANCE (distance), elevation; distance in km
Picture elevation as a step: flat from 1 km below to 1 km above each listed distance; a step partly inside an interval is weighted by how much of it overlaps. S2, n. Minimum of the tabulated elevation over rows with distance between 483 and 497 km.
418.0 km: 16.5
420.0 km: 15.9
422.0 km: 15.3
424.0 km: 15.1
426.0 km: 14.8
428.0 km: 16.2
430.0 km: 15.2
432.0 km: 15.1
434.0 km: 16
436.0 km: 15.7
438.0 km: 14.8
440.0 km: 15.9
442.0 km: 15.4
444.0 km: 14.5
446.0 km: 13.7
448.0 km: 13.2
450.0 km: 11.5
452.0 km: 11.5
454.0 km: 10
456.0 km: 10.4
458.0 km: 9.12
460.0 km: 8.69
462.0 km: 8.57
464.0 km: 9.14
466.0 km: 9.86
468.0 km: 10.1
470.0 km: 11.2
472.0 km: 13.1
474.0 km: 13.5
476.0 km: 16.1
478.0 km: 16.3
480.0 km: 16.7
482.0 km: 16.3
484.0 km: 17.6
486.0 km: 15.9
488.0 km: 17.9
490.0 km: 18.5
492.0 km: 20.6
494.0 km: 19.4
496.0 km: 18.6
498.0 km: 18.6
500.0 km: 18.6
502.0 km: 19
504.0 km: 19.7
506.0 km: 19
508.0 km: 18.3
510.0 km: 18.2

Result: 15.9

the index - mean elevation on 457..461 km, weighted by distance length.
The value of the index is 8.9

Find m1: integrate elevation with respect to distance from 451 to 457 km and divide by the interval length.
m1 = 10.6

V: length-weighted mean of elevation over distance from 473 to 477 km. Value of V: 14.8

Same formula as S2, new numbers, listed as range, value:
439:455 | 10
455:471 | 8.57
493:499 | 18.6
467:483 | 10.1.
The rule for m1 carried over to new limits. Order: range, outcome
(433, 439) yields 15.5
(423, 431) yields 15.3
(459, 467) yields 9.06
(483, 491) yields 17.5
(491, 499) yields 19.3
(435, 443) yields 15.5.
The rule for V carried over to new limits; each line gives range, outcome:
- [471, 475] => 13.3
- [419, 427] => 15.3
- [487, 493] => 19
